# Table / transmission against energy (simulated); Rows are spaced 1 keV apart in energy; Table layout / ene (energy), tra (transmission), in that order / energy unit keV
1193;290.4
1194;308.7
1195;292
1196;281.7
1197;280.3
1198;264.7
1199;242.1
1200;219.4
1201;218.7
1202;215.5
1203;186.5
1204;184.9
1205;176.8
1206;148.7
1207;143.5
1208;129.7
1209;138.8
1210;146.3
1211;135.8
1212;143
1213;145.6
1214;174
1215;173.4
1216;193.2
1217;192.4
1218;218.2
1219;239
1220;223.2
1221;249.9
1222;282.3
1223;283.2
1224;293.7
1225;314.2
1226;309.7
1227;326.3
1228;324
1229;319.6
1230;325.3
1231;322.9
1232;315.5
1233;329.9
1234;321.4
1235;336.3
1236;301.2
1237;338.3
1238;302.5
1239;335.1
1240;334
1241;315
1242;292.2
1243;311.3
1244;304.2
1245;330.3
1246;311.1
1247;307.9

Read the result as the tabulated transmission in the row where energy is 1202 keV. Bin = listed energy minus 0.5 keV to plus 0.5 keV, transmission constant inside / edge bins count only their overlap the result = 215.5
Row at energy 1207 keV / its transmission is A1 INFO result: 143.5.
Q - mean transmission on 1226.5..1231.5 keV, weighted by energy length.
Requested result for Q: 324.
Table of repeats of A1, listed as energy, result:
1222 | 282.3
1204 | 184.9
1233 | 329.9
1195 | 292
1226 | 309.7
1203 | 186.5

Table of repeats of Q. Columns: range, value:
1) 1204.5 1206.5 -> 163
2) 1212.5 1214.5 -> 160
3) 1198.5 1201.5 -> 227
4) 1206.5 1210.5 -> 140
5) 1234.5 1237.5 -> 325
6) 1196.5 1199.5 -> 262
